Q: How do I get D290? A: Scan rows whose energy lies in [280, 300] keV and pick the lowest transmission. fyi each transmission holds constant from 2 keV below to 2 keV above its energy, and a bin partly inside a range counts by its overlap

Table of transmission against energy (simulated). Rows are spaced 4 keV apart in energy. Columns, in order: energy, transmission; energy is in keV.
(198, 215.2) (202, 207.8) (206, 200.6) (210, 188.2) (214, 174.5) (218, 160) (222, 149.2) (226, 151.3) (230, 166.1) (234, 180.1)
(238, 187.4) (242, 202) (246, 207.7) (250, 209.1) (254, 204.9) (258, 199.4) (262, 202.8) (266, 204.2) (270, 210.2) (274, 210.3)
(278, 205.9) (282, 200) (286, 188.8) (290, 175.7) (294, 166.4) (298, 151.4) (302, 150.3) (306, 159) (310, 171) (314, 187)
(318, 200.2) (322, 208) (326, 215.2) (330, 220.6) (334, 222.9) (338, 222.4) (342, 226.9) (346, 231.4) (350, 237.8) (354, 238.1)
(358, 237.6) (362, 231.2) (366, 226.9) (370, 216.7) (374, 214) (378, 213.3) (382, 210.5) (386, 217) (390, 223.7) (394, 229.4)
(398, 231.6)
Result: 151.4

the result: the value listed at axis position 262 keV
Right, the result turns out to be 202.8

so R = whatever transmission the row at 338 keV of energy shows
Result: 222.4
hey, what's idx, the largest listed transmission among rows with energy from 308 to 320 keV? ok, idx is 200.2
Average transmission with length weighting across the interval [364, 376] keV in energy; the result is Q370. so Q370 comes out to 219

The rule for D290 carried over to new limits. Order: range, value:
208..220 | 160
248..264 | 199.4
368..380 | 213.3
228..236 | 166.1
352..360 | 237.6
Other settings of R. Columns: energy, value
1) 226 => 151.3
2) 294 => 166.4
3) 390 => 223.7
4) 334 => 222.9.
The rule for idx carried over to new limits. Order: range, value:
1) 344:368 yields 238.1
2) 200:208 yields 207.8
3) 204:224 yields 200.6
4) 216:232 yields 166.1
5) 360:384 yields 231.2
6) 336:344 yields 226.9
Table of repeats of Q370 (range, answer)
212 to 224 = 161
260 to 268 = 204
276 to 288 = 198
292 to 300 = 159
